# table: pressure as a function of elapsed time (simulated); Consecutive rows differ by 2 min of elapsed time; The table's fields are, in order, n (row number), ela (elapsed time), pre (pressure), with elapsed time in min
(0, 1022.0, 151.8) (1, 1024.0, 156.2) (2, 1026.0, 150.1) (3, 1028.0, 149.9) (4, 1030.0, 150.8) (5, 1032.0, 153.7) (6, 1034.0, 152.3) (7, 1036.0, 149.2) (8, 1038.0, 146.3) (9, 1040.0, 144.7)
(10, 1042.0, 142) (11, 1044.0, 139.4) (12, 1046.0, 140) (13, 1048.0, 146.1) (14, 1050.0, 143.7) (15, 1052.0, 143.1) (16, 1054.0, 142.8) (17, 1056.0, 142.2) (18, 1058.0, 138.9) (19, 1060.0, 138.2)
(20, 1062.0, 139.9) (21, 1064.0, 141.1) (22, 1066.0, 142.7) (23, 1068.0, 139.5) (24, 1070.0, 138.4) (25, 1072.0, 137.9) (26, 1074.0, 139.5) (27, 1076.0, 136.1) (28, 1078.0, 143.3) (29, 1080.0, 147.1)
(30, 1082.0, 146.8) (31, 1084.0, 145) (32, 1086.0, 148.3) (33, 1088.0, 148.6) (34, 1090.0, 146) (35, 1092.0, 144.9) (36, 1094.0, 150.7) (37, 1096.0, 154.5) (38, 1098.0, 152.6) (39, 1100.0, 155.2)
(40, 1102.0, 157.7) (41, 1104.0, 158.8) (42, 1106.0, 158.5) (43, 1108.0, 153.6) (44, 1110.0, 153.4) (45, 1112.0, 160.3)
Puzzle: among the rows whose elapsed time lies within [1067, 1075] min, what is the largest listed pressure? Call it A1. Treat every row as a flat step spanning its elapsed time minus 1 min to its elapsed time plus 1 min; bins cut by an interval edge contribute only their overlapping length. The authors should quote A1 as 139.5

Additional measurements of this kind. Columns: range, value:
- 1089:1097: 154.5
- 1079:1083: 147.1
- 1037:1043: 146.3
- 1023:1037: 156.2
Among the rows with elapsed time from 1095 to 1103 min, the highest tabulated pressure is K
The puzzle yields 157.7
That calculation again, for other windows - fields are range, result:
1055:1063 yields 142.2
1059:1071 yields 142.7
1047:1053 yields 146.1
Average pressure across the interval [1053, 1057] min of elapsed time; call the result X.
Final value 142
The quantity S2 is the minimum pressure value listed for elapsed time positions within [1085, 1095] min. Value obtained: 144.9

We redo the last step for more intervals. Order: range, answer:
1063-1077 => 136.1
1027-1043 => 142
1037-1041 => 144.7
